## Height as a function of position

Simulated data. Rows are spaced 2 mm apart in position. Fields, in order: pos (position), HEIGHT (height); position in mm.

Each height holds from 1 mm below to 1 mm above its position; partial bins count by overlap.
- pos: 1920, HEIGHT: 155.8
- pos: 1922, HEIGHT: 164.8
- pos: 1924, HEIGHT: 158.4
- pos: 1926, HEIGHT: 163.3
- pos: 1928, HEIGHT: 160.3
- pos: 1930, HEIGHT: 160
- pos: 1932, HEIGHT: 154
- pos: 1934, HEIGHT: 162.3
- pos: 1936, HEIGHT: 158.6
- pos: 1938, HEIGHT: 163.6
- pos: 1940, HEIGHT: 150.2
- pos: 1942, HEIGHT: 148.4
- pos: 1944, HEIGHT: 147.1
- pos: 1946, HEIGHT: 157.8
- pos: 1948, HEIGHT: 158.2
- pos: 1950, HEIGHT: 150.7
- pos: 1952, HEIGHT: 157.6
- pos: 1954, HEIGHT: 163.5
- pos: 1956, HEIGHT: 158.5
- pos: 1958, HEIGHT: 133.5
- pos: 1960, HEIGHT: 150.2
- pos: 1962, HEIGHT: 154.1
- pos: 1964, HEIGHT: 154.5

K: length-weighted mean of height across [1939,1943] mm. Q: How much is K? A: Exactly 149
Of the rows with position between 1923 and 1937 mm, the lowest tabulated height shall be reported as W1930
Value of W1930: 154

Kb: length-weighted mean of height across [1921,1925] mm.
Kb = 162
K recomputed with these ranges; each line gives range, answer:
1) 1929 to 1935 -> 159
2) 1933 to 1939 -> 162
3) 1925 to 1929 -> 162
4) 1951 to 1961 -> 153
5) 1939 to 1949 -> 152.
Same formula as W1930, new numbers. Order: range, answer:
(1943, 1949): 147.1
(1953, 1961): 133.5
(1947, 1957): 150.7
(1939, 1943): 148.4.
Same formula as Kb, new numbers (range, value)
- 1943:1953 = 154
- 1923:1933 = 159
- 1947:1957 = 158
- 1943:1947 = 152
